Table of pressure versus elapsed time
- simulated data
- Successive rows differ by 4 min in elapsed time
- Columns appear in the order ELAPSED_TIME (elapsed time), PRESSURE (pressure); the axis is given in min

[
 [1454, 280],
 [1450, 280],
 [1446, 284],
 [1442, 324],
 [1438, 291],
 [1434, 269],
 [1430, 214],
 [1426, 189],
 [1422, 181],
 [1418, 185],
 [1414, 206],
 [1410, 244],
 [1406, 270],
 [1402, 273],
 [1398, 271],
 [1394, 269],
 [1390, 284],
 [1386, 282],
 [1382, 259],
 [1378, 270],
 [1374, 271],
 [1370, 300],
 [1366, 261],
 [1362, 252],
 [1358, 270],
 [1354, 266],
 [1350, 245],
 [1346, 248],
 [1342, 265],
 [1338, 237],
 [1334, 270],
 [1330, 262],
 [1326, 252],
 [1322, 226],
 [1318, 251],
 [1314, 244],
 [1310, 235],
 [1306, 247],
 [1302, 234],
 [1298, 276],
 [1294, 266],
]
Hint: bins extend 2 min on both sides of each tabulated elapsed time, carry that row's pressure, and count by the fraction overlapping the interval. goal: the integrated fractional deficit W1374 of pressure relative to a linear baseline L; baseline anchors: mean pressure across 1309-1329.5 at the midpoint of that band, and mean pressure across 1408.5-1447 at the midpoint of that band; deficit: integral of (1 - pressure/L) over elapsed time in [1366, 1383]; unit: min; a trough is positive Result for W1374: -2.40 min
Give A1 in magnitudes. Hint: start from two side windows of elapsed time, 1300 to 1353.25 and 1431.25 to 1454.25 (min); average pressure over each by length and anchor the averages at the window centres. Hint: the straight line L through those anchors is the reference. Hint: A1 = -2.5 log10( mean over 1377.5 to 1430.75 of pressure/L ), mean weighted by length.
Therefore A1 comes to 0.13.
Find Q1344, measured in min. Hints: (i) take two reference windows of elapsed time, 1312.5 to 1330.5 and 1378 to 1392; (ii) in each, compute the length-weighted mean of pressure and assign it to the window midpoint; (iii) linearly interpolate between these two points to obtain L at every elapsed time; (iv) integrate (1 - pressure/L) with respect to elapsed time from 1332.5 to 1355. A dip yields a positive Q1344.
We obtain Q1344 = 0.1 min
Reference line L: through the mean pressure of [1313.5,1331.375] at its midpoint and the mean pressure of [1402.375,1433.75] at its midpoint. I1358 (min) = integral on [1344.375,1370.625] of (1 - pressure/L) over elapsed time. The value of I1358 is -2.8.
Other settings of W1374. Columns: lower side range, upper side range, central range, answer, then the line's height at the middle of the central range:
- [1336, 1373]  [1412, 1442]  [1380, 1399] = -2.3 min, 244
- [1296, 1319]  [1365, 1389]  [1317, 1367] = 1.3 min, 261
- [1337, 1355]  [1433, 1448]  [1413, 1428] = 5.0 min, 285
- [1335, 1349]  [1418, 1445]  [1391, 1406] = -1.6 min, 245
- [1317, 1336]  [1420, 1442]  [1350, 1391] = -4.0 min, 246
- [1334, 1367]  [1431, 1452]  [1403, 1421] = 3.2 min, 276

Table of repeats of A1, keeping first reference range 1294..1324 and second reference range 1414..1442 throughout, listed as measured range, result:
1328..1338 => -0.077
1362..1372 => -0.160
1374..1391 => -0.163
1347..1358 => -0.079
